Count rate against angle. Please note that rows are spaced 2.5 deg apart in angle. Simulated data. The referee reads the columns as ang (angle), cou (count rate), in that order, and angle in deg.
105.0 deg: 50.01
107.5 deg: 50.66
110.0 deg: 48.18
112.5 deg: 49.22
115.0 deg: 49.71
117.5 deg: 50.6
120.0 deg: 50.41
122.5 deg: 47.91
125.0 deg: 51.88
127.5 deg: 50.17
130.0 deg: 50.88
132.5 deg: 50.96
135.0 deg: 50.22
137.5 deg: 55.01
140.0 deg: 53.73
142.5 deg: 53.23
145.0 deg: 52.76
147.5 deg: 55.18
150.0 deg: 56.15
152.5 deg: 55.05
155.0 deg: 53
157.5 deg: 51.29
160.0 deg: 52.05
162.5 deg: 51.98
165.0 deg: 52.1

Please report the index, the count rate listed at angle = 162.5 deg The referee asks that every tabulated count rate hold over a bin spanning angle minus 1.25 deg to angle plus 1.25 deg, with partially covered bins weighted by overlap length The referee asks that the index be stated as 51.98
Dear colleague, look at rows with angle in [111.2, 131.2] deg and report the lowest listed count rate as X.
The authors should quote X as 47.91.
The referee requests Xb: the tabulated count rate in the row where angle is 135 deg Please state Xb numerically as 50.22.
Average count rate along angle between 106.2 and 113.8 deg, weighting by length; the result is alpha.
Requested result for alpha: 49.4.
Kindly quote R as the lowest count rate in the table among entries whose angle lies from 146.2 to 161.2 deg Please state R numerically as 51.29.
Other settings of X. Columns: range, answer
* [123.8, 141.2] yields 50.17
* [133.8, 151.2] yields 50.22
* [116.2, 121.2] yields 50.41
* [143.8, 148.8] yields 52.76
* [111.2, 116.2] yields 49.22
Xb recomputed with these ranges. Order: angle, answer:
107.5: 50.66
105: 50.01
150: 56.15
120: 50.41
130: 50.88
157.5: 51.29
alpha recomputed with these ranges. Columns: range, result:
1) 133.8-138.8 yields 52.7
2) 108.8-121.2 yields 49.6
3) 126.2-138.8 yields 51.5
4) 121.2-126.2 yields 49.9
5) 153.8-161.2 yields 52.1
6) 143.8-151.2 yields 54.7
